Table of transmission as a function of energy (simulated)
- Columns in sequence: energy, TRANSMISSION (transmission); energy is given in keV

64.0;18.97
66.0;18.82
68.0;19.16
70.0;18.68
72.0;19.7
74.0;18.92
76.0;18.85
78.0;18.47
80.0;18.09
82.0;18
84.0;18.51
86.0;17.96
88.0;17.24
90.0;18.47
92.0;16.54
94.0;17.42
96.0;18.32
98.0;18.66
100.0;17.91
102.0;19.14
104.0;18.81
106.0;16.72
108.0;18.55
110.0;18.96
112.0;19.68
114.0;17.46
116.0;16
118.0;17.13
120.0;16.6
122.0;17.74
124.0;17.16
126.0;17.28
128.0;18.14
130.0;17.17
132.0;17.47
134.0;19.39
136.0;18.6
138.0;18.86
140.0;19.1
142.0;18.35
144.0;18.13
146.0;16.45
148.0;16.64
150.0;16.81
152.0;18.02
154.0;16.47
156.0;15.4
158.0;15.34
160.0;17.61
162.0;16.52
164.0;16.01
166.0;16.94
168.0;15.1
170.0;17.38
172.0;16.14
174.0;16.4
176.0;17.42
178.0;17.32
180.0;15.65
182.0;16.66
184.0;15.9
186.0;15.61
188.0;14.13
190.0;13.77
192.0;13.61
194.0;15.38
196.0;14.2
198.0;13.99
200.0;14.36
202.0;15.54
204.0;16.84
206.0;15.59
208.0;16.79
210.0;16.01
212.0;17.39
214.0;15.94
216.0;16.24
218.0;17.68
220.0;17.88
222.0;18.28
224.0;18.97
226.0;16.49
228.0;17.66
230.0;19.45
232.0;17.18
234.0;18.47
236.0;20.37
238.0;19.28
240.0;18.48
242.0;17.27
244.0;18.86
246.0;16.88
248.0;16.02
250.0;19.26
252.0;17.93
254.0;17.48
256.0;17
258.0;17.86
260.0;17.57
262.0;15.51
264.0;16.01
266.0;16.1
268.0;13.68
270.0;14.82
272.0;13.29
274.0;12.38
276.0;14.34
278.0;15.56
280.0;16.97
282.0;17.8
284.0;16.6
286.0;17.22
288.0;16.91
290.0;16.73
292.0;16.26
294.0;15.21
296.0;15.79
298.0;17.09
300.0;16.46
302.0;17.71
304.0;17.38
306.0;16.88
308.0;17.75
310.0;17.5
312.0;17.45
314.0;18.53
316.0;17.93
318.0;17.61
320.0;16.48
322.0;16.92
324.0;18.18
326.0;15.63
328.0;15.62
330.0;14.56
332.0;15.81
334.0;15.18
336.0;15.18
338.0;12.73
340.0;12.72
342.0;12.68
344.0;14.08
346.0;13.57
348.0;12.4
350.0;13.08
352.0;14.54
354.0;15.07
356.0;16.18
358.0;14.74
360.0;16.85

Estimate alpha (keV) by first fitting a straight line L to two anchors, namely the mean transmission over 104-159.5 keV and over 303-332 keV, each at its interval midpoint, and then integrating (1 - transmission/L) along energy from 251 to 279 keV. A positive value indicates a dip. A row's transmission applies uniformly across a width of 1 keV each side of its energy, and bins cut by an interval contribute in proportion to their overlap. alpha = 2.40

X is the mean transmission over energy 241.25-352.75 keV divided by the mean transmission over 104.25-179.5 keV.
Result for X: 0.93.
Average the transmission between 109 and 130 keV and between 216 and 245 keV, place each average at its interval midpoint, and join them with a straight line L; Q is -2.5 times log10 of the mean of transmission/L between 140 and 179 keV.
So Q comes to 0.063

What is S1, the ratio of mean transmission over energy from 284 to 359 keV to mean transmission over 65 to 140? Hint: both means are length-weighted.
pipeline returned 0.87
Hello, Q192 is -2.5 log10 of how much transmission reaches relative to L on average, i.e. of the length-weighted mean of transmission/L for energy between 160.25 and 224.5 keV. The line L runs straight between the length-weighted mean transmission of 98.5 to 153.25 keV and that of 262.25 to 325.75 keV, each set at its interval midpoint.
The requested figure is 0.077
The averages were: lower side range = 17.9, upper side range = 16.4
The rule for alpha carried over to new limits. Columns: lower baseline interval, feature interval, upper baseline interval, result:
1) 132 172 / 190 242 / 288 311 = 0.6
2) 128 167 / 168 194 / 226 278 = 2.1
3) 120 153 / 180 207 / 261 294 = 3.0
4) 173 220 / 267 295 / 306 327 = 2.3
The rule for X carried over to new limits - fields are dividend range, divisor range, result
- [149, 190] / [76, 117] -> 0.90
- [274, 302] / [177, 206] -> 1.07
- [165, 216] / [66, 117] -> 0.86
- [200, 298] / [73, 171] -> 0.95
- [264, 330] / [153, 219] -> 1.03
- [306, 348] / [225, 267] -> 0.89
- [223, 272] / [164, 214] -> 1.10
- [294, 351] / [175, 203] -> 1.04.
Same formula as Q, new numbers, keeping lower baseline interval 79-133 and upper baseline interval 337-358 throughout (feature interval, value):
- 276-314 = -0.15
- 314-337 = -0.16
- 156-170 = 0.04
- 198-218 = 0.00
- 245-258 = -0.14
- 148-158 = 0.03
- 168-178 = 0.00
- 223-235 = -0.15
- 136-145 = -0.08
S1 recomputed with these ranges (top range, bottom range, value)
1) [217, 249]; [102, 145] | 1.00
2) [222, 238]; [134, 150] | 1.02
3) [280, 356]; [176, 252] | 0.95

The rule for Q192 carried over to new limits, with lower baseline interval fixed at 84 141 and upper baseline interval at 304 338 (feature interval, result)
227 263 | -0.051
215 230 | -0.030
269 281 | 0.162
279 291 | -0.013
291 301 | 0.040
